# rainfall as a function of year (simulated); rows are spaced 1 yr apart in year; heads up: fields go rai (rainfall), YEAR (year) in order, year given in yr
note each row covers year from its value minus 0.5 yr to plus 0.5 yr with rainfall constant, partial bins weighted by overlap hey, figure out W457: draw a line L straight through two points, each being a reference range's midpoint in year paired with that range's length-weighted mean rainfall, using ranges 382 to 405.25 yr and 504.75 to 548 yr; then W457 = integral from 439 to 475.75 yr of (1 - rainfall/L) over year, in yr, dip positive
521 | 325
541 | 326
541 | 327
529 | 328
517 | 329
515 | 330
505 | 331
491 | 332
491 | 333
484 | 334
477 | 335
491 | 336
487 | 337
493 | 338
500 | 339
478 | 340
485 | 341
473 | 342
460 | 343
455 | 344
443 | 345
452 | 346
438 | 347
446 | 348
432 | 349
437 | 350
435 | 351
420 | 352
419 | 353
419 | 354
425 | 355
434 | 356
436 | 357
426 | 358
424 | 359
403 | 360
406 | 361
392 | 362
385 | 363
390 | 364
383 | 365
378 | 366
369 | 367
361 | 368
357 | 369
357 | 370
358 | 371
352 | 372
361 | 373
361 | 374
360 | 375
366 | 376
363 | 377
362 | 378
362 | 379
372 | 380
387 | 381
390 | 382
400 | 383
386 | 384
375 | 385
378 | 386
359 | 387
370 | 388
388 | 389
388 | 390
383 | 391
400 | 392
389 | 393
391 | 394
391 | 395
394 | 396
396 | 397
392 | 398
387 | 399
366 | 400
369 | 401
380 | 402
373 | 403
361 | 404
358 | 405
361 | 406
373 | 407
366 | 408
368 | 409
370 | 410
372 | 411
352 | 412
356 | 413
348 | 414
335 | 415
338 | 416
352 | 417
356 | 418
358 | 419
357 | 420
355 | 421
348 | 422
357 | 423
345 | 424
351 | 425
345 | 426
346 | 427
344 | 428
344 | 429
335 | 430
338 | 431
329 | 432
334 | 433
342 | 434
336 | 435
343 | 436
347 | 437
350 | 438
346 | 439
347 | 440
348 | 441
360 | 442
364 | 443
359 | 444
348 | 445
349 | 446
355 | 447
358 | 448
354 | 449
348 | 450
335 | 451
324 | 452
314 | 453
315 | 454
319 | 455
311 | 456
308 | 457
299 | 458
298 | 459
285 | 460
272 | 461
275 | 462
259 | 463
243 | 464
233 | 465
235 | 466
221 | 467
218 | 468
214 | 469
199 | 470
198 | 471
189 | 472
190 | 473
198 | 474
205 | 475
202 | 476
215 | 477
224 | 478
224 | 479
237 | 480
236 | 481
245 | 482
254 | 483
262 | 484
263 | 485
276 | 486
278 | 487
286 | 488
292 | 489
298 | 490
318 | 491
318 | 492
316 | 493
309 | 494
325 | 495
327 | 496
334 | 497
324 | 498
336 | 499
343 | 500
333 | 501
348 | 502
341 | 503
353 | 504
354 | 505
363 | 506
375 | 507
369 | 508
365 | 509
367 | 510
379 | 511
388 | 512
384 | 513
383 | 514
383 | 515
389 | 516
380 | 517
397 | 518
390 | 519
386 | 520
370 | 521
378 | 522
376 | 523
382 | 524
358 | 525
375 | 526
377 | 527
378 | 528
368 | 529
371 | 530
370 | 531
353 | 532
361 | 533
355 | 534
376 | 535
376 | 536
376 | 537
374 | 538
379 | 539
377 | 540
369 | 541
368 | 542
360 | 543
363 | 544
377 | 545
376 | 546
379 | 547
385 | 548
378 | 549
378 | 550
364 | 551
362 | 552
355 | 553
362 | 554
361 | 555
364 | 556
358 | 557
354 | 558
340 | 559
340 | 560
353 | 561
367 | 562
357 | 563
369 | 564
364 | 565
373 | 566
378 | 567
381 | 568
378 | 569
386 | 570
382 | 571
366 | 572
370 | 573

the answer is 8.8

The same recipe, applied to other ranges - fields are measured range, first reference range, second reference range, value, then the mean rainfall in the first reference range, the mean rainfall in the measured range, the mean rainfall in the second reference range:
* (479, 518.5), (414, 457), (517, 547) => 3.9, 343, 328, 373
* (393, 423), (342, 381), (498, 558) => 1.9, 401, 367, 369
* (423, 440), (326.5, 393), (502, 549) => 2.4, 420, 343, 373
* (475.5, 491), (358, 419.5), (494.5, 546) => 4.8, 374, 255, 366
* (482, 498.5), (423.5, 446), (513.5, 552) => 3.0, 346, 297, 374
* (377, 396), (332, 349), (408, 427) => 0.9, 471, 382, 354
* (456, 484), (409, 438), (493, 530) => 9.3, 348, 238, 363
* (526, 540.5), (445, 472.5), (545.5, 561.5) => -1.0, 284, 371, 363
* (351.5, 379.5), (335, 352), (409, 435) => 2.9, 462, 387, 348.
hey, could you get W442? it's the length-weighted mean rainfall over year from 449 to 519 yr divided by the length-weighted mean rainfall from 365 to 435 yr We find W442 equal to 0.82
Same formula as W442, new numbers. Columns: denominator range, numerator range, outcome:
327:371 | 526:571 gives 0.83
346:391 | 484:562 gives 0.91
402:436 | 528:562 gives 1.04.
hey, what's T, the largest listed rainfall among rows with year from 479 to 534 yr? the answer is 397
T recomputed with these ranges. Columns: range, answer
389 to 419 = 400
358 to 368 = 426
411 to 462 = 372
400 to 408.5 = 380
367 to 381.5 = 387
